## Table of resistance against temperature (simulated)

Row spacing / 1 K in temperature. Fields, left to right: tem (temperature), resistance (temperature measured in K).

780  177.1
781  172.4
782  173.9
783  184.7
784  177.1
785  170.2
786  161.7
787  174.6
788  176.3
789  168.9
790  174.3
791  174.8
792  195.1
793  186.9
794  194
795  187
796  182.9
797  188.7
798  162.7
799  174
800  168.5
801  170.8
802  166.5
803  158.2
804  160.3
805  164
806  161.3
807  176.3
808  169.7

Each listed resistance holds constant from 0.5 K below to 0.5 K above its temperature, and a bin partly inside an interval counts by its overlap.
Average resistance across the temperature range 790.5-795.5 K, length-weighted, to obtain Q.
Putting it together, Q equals 188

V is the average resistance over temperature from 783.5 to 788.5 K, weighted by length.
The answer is 172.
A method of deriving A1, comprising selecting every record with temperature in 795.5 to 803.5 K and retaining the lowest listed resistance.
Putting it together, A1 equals 158.2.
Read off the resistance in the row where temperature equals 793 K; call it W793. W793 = 186.9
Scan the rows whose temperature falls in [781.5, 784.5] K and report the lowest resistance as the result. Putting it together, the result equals 173.9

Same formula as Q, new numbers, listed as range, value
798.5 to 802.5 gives 170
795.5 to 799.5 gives 177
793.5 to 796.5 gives 188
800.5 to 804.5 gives 164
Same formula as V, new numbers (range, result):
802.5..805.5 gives 161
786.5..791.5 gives 174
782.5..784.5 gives 181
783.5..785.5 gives 174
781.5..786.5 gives 174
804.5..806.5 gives 163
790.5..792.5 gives 185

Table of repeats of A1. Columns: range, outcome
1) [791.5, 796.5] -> 182.9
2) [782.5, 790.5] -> 161.7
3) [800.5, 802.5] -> 166.5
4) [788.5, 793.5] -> 168.9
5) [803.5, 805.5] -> 160.3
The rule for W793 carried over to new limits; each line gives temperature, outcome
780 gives 177.1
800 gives 168.5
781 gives 172.4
